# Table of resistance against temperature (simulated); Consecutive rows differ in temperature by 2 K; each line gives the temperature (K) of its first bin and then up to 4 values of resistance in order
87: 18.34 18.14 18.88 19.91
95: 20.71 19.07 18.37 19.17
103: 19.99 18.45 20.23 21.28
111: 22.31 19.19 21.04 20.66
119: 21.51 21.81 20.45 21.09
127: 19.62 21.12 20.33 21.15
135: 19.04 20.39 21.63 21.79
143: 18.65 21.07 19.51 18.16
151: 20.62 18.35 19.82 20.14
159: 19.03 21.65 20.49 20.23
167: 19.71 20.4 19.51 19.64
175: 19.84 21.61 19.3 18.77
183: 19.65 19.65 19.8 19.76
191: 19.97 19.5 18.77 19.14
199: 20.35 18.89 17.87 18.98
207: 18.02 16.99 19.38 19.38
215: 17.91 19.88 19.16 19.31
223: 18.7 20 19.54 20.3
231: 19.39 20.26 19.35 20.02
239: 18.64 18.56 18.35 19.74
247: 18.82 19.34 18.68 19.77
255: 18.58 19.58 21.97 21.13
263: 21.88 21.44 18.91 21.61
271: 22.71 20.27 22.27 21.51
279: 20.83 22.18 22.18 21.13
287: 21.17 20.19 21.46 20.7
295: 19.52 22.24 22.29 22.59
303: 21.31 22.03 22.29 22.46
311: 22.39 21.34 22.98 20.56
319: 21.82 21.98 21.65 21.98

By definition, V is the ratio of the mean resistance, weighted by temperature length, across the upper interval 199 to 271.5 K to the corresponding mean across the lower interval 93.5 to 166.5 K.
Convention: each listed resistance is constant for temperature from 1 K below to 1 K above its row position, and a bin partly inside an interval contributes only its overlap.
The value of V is 0.97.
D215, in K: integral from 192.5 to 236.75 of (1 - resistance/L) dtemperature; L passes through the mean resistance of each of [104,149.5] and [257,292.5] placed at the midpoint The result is 3.8 K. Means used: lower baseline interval 20.5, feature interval 19.2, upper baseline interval 21.3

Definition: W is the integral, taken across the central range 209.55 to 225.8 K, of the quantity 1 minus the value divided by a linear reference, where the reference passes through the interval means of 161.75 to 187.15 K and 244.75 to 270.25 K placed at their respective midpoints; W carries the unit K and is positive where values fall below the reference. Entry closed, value 0.72 K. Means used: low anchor 19.9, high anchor 20.1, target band 19.1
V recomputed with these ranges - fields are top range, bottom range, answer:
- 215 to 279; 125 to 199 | 1.00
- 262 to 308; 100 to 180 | 1.06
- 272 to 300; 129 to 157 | 1.06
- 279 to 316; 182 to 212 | 1.13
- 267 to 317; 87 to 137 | 1.07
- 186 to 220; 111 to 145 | 0.92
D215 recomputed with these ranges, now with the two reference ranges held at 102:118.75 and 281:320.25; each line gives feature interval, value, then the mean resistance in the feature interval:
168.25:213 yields 3.4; 19.3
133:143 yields 0.0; 20.6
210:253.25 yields 3.9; 19.3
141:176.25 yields 1.5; 19.9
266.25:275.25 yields 0.1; 21.1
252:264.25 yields 0.5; 20.5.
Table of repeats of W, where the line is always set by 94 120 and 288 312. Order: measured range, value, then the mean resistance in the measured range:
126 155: 0.45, 20.1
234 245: 1.10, 19.1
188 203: 1.04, 19.4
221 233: 0.82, 19.6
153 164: 0.26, 20.1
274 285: -0.14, 21.7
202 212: 1.27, 18.2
